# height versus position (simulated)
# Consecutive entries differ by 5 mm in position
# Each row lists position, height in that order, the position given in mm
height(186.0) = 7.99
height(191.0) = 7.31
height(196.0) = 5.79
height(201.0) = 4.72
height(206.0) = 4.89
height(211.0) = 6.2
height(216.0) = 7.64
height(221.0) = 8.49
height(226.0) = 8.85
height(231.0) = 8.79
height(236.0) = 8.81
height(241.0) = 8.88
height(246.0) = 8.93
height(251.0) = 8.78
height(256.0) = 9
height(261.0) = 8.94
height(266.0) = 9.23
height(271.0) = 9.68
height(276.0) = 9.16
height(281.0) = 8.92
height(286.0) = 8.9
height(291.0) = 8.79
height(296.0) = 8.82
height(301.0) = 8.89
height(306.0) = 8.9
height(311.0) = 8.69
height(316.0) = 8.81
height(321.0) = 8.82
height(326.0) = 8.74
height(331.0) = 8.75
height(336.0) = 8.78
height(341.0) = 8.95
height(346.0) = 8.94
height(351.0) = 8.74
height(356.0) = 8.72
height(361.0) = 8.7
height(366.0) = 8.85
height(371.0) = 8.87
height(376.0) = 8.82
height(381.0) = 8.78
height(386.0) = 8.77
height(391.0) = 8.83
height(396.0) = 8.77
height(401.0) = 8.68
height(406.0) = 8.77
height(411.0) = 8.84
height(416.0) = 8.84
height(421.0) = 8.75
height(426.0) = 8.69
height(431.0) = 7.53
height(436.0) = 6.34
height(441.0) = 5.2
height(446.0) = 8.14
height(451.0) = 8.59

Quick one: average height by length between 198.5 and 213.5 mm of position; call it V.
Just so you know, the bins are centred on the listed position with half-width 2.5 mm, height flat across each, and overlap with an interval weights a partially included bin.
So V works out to 5.27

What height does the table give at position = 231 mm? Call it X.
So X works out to 8.79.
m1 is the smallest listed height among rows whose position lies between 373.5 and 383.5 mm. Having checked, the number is 8.78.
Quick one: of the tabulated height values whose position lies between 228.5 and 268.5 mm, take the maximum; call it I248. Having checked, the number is 9.23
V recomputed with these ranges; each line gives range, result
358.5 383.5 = 8.8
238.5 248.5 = 8.91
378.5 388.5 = 8.78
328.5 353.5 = 8.83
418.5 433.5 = 8.32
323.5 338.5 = 8.76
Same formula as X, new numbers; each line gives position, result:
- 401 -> 8.68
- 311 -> 8.69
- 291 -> 8.79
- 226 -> 8.85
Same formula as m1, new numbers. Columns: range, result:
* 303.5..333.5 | 8.69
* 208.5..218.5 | 6.2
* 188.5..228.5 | 4.72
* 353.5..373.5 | 8.7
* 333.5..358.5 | 8.72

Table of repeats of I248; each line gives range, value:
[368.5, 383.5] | 8.87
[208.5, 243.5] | 8.88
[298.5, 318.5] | 8.9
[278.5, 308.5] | 8.92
